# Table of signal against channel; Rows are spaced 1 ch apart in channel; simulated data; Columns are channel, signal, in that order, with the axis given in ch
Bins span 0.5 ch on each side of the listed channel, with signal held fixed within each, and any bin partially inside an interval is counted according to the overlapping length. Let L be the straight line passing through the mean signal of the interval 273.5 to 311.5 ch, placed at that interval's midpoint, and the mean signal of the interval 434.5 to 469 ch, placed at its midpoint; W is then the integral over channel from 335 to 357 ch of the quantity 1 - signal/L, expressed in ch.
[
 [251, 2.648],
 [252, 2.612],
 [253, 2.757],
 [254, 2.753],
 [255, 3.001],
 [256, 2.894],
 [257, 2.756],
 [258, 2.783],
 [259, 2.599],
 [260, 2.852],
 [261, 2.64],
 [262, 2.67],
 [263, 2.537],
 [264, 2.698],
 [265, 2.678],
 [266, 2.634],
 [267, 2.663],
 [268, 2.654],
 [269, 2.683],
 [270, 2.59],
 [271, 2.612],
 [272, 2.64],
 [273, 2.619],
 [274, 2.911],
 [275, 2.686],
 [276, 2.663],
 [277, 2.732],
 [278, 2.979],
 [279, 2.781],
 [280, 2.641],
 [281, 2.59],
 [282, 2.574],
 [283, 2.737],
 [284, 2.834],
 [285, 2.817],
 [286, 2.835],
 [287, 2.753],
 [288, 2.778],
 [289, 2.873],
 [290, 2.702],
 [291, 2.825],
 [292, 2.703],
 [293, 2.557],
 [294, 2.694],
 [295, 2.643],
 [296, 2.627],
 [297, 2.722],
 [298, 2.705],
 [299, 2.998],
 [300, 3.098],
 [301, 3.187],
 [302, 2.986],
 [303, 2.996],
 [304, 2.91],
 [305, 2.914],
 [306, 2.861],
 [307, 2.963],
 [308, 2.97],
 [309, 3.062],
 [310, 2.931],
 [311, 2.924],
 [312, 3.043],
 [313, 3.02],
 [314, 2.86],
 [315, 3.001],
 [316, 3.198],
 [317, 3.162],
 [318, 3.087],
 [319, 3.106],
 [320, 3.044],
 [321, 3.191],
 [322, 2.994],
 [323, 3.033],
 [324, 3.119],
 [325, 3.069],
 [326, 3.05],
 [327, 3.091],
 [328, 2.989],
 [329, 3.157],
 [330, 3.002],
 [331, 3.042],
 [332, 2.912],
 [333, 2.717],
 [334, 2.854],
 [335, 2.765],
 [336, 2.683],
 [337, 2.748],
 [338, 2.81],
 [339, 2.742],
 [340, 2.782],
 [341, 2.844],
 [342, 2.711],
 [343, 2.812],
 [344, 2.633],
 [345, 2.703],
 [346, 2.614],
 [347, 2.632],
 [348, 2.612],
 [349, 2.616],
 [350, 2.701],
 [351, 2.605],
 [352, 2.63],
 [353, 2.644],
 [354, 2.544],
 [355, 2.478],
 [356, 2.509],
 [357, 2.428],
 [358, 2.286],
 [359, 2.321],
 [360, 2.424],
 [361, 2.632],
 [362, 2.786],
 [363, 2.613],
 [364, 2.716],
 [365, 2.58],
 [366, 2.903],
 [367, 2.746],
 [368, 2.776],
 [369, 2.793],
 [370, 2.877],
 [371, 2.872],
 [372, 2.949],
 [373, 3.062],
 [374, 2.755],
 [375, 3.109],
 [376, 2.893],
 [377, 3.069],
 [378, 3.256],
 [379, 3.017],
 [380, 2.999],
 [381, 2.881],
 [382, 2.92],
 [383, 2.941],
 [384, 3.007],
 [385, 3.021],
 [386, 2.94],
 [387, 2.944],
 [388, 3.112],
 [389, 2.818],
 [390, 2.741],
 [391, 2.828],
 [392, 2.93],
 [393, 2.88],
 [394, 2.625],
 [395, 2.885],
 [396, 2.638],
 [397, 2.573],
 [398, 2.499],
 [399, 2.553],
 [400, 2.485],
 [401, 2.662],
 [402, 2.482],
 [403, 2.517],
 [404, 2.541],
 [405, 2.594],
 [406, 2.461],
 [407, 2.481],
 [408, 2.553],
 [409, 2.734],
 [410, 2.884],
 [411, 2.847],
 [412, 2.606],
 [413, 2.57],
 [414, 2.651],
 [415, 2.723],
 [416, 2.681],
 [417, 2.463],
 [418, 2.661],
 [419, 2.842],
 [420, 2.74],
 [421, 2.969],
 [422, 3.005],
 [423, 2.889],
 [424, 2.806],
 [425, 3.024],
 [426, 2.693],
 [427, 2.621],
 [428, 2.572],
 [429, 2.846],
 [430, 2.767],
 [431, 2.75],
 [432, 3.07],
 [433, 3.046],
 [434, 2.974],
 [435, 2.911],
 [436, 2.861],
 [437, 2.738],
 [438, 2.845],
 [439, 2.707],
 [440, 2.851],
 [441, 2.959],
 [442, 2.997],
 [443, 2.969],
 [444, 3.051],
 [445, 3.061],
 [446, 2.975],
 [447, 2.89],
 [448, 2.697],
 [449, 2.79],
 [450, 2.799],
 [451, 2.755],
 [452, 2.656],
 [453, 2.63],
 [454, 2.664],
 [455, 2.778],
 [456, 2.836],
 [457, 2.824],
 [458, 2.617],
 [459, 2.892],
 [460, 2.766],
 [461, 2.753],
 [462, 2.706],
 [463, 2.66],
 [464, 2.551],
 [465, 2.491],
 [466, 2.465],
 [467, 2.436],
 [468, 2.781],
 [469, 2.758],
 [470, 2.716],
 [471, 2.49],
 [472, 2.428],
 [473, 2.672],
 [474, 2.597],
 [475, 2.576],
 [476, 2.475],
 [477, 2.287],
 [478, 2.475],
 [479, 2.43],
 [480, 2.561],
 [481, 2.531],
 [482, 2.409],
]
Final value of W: 1.09 ch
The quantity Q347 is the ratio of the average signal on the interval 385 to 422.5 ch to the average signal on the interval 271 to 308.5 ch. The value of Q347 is 1.0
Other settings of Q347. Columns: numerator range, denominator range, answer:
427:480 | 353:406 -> 0.99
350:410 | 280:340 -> 0.94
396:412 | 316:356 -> 0.91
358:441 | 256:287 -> 1.03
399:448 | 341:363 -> 1.07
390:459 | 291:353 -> 0.96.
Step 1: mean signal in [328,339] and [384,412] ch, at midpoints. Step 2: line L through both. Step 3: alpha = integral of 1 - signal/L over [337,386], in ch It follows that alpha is 0.8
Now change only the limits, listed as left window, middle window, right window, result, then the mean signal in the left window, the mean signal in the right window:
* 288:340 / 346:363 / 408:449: 2.0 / 2.93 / 2.82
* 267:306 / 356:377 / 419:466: 0.5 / 2.77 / 2.81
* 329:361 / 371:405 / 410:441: -1.1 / 2.68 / 2.8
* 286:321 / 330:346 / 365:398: 0.6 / 2.91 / 2.89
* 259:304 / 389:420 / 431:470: 1.4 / 2.75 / 2.79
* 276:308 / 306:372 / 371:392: 1.5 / 2.81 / 2.96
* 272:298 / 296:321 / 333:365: -2.7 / 2.73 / 2.64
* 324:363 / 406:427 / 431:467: 0.4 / 2.73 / 2.8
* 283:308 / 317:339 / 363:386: -0.8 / 2.83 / 2.91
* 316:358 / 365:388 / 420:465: -0.9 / 2.82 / 2.82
